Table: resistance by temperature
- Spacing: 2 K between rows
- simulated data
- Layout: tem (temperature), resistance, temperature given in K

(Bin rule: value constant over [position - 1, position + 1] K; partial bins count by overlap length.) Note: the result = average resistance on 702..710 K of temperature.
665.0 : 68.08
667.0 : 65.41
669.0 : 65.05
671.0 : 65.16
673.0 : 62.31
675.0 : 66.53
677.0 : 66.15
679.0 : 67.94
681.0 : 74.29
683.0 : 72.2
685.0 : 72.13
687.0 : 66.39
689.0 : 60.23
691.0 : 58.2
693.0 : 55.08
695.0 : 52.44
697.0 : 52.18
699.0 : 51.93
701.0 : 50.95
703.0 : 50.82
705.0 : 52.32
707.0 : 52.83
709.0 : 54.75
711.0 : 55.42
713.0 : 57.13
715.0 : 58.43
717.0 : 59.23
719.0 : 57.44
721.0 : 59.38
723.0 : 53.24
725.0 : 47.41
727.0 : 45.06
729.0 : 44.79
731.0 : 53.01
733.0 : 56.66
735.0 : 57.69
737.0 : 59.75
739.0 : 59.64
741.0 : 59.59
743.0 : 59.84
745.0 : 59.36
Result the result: 52.7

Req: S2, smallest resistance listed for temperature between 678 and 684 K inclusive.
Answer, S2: 67.94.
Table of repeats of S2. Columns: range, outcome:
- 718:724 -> 53.24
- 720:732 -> 44.79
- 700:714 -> 50.82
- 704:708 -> 52.32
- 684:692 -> 58.2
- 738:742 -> 59.59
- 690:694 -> 55.08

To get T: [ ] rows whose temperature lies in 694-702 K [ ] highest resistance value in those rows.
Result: 52.44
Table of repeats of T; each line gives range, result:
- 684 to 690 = 72.13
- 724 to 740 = 59.75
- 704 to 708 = 52.83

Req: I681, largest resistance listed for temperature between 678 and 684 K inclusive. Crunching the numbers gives 74.29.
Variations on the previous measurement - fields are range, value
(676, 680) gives 67.94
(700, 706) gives 52.32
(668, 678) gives 66.53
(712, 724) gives 59.38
